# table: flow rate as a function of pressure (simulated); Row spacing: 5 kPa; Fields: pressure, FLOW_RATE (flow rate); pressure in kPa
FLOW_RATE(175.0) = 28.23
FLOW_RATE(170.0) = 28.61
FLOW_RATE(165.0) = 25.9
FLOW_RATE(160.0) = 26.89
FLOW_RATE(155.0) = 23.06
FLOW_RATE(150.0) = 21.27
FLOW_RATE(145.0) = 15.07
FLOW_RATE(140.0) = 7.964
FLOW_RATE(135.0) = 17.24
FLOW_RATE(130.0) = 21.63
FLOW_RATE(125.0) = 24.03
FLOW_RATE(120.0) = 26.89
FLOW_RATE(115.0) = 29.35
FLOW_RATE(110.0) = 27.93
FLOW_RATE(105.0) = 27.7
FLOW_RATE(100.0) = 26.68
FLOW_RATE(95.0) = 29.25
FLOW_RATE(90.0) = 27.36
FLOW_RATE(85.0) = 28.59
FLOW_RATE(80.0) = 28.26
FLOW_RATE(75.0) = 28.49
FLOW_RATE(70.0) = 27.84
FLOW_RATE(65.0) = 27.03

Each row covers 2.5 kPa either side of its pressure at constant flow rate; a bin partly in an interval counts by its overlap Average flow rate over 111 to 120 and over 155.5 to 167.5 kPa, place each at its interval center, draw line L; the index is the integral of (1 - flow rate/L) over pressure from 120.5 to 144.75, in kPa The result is 8.2 kPa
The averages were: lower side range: 28.4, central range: 18.2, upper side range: 25.8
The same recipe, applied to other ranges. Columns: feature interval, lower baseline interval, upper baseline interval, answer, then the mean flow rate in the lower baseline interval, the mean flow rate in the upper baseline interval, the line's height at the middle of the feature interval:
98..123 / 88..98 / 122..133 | -2.2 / 28.3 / 22.8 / 25.5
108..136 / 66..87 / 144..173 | 1.2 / 28.2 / 24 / 25.9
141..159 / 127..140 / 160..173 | 2.6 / 17.4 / 27.2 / 22.3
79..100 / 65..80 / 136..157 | -2.3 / 28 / 16.7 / 25.4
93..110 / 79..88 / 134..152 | -2.5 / 28.4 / 15.1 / 24.4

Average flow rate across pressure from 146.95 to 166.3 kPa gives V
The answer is 23.9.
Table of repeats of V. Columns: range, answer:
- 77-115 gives 28.1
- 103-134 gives 25.8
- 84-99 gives 28.2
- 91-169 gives 23.6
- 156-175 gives 27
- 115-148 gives 19.6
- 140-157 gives 18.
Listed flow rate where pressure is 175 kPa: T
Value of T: 28.23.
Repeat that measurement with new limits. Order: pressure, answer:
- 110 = 27.93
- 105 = 27.7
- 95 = 29.25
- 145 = 15.07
